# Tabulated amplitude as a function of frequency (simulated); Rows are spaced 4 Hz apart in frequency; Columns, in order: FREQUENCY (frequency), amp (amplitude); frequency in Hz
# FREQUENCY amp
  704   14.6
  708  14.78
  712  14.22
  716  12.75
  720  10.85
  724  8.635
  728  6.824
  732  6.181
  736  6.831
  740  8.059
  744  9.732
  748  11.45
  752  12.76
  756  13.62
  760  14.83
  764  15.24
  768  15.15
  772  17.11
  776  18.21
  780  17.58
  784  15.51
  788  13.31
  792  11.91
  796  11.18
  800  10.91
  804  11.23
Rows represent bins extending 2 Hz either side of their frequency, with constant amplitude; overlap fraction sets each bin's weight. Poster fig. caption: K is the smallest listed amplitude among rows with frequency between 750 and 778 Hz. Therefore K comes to 12.76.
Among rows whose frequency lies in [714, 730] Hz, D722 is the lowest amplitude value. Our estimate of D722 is 6.824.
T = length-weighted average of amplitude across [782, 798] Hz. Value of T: 13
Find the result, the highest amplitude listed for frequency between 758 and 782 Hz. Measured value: 18.21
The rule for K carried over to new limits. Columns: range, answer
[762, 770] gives 15.15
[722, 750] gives 6.181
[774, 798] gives 11.18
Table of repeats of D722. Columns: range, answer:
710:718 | 12.75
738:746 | 8.059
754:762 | 13.62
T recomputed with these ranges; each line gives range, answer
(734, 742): 7.45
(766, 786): 16.7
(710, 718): 13.5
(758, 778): 16.1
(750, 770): 14.3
